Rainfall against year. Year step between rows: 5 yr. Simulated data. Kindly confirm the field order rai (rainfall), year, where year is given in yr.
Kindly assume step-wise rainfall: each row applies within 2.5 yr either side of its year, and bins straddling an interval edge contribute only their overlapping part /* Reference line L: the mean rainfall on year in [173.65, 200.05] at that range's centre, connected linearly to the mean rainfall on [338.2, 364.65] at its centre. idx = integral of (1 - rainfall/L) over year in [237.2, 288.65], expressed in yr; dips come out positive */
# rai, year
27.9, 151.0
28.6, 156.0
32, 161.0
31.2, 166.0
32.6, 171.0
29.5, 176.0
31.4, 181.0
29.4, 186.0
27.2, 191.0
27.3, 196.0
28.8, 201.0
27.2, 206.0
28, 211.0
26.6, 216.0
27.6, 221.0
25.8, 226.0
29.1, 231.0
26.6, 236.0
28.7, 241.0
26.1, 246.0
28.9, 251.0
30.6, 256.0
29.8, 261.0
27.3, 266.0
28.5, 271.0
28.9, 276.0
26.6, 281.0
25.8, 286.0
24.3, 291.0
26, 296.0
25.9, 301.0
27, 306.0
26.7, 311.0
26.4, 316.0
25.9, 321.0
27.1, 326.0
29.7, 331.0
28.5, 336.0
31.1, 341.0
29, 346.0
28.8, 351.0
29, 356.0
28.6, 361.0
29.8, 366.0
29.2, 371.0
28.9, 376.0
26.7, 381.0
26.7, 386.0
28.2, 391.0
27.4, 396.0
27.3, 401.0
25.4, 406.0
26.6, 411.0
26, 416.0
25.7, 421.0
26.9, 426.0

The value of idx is 1.8 yr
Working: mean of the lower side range 28.9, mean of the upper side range 29.3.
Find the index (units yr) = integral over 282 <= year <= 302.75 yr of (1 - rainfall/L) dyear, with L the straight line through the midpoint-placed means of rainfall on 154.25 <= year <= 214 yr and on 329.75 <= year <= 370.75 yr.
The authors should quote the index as 2.7 yr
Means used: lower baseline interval 29.4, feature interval 25.6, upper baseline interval 29.3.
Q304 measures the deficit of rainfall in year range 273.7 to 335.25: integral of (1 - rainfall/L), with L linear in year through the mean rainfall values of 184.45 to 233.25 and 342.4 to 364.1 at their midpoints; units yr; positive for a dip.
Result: 3.90 yr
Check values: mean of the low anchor 27.7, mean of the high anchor 29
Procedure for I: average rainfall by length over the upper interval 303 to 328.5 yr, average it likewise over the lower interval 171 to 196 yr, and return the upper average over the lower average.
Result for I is 0.90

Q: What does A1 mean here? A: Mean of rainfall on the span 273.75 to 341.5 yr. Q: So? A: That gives 27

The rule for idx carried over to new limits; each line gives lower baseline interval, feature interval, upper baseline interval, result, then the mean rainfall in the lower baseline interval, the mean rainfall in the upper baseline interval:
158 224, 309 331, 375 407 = 0.8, 29.1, 27.2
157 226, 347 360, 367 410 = -0.5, 29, 27.5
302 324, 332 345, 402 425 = -1.6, 26.5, 26.1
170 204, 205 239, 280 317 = 1.2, 29.3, 26.1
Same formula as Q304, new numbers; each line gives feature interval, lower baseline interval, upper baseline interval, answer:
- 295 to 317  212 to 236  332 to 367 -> 1.6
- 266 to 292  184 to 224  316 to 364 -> 1.1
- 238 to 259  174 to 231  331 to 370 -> -0.1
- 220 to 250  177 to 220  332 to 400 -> 1.0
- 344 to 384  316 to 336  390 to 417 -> -2.3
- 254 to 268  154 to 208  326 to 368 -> 0.1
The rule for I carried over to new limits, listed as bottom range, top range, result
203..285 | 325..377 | 1.05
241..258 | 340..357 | 1.03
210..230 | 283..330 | 0.97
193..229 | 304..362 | 1.03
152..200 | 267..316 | 0.89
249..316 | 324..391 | 1.05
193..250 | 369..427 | 0.99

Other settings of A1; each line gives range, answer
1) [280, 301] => 25.6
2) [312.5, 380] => 28.5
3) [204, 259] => 27.8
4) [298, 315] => 26.5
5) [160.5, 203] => 29.8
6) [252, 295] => 27.7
